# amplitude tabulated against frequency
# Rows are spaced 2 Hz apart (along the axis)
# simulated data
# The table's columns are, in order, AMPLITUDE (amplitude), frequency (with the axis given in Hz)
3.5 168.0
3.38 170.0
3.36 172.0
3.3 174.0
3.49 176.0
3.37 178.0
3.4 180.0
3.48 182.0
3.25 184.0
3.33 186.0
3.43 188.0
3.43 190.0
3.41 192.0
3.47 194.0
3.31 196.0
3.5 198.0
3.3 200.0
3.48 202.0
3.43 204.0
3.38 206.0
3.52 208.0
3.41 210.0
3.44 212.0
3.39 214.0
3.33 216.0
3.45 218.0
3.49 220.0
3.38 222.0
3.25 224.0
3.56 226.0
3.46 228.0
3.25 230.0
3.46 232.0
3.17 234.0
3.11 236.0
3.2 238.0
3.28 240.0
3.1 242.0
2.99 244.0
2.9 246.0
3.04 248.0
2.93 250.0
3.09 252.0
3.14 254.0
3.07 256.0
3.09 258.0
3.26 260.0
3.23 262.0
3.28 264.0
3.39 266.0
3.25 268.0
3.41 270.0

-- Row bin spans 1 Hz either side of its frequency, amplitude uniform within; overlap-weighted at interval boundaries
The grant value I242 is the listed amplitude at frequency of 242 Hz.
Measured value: 3.1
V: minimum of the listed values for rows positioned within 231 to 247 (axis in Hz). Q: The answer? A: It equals 2.9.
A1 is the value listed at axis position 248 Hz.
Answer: 3.04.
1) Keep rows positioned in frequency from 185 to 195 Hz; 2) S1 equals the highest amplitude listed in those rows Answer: 3.47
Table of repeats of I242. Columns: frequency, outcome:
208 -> 3.52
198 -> 3.5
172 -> 3.36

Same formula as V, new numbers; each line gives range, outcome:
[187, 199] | 3.31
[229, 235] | 3.17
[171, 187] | 3.25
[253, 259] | 3.07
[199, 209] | 3.3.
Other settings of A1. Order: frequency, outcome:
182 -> 3.48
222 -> 3.38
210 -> 3.41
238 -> 3.2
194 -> 3.47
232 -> 3.46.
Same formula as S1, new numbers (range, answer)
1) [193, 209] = 3.52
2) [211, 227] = 3.56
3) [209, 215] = 3.44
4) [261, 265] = 3.28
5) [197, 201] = 3.5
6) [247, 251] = 3.04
